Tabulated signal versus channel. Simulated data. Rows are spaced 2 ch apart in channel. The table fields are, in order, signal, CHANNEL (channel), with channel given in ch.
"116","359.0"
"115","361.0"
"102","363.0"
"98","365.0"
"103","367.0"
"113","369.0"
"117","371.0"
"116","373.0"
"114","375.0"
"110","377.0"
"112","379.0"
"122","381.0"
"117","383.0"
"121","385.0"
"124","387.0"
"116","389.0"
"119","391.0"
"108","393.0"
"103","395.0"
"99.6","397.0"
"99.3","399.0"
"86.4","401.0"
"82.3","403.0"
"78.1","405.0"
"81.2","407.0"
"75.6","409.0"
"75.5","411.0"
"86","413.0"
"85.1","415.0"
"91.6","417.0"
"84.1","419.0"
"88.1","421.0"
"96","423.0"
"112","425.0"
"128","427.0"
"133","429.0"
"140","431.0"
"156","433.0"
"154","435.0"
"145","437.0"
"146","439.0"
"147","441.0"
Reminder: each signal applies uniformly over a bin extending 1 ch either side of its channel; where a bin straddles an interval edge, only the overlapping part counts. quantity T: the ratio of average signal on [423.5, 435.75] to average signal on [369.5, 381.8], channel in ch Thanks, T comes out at 1.18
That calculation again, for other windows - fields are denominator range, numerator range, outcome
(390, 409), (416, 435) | 1.24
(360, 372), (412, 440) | 1.09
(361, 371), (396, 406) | 0.84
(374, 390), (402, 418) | 0.70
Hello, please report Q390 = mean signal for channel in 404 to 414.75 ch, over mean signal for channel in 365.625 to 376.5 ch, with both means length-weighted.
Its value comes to 0.71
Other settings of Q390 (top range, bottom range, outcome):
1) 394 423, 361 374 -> 0.80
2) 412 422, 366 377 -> 0.77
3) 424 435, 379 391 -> 1.14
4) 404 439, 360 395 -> 0.95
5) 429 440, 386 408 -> 1.47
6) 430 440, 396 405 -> 1.64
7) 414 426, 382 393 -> 0.78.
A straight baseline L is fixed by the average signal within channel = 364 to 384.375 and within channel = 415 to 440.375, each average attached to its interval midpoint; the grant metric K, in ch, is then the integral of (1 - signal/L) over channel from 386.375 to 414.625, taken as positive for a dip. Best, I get 5.3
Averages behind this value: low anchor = 112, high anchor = 122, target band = 94.7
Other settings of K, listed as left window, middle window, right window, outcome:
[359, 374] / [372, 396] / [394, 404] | -3.3 ch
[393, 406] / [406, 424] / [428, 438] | 5.0 ch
